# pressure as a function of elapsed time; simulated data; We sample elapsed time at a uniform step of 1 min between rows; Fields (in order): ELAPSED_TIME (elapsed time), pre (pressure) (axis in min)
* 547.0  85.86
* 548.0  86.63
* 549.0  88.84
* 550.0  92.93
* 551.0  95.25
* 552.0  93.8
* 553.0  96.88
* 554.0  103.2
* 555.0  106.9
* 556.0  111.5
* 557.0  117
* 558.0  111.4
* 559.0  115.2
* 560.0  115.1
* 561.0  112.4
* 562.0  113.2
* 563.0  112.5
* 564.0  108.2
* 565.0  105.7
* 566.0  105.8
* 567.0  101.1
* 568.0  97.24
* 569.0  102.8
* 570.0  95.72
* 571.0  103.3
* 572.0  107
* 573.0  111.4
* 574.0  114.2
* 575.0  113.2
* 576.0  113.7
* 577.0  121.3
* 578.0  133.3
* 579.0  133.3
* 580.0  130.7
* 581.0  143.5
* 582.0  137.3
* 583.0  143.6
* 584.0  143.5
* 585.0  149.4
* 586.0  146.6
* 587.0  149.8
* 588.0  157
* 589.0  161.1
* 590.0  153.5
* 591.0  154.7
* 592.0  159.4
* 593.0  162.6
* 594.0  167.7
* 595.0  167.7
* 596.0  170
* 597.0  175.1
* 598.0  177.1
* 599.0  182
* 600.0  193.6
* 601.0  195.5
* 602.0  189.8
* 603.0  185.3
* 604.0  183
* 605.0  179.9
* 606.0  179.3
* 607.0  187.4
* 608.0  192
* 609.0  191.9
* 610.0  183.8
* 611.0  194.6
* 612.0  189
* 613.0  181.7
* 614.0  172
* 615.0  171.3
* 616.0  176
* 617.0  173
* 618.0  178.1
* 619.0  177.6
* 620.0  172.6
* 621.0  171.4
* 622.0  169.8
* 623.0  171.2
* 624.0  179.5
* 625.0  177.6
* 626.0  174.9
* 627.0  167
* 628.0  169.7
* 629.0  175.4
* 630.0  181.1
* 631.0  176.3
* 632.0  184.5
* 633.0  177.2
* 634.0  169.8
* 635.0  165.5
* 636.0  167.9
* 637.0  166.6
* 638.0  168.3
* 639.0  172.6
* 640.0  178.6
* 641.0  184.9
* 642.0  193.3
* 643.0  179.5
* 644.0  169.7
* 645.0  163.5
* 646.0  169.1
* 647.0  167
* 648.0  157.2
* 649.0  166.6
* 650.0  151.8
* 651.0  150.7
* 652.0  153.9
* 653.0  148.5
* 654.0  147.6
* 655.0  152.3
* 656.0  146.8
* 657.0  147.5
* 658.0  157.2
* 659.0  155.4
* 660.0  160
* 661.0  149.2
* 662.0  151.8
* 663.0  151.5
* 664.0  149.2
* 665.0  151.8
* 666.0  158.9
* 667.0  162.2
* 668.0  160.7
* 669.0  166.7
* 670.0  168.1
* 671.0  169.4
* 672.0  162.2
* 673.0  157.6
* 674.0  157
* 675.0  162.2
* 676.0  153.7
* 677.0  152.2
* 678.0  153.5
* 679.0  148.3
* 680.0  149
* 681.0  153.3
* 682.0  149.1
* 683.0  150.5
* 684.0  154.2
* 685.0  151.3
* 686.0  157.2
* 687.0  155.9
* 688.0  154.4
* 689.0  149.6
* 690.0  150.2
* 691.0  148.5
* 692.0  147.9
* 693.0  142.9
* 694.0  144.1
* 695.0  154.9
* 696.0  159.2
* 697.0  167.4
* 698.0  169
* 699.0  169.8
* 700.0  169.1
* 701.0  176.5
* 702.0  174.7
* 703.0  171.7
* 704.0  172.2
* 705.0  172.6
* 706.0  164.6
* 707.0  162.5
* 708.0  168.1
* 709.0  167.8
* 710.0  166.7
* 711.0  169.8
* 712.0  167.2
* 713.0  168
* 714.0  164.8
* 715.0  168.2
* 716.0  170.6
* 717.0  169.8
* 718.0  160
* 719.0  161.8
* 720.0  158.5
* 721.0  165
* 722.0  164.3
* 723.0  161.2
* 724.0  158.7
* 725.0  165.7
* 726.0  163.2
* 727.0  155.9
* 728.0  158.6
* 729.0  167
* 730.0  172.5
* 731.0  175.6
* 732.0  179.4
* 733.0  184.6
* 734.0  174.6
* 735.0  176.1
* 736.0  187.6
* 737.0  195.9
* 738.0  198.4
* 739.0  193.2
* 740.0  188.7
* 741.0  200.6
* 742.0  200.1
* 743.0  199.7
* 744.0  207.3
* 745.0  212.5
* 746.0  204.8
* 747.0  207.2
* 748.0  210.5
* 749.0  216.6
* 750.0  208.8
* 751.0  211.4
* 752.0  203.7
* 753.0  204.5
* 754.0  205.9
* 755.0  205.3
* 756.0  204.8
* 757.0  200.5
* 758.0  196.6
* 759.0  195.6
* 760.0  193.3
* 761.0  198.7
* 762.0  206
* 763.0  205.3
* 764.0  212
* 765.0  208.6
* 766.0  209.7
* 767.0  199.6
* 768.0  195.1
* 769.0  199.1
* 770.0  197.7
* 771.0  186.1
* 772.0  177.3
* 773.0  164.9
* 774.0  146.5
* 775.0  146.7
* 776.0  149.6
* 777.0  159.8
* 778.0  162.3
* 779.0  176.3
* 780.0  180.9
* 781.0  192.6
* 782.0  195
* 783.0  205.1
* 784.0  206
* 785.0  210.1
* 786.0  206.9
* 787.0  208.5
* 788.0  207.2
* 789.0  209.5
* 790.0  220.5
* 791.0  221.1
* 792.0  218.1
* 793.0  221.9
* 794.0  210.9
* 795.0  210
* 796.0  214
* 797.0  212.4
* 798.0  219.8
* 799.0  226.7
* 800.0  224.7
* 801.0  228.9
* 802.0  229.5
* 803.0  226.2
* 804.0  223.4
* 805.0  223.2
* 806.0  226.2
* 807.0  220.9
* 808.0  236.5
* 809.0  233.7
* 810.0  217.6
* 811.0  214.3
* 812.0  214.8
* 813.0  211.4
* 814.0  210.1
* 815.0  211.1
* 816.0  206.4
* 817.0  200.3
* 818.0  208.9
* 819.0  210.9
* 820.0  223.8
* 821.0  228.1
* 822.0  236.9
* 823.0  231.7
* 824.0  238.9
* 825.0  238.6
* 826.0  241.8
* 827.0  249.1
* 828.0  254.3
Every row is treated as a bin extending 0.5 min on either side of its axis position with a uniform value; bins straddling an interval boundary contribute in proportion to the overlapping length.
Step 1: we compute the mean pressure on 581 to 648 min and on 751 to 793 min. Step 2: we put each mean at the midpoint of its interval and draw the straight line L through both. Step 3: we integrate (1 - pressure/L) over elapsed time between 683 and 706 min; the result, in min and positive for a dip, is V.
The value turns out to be 3.1 min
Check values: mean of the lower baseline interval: 172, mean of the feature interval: 160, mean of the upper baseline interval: 195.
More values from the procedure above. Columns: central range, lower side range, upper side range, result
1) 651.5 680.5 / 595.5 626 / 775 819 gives 5.2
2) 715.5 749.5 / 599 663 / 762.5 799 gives 1.4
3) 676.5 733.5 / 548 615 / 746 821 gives 5.7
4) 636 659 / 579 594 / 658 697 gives -1.5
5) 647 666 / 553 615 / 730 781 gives 1.3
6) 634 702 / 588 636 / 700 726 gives 4.7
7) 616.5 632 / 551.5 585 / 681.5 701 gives -4.8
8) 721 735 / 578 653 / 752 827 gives 1.9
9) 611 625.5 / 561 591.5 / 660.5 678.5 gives -3.8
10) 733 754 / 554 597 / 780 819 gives -0.7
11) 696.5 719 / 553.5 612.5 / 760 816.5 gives 1.5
